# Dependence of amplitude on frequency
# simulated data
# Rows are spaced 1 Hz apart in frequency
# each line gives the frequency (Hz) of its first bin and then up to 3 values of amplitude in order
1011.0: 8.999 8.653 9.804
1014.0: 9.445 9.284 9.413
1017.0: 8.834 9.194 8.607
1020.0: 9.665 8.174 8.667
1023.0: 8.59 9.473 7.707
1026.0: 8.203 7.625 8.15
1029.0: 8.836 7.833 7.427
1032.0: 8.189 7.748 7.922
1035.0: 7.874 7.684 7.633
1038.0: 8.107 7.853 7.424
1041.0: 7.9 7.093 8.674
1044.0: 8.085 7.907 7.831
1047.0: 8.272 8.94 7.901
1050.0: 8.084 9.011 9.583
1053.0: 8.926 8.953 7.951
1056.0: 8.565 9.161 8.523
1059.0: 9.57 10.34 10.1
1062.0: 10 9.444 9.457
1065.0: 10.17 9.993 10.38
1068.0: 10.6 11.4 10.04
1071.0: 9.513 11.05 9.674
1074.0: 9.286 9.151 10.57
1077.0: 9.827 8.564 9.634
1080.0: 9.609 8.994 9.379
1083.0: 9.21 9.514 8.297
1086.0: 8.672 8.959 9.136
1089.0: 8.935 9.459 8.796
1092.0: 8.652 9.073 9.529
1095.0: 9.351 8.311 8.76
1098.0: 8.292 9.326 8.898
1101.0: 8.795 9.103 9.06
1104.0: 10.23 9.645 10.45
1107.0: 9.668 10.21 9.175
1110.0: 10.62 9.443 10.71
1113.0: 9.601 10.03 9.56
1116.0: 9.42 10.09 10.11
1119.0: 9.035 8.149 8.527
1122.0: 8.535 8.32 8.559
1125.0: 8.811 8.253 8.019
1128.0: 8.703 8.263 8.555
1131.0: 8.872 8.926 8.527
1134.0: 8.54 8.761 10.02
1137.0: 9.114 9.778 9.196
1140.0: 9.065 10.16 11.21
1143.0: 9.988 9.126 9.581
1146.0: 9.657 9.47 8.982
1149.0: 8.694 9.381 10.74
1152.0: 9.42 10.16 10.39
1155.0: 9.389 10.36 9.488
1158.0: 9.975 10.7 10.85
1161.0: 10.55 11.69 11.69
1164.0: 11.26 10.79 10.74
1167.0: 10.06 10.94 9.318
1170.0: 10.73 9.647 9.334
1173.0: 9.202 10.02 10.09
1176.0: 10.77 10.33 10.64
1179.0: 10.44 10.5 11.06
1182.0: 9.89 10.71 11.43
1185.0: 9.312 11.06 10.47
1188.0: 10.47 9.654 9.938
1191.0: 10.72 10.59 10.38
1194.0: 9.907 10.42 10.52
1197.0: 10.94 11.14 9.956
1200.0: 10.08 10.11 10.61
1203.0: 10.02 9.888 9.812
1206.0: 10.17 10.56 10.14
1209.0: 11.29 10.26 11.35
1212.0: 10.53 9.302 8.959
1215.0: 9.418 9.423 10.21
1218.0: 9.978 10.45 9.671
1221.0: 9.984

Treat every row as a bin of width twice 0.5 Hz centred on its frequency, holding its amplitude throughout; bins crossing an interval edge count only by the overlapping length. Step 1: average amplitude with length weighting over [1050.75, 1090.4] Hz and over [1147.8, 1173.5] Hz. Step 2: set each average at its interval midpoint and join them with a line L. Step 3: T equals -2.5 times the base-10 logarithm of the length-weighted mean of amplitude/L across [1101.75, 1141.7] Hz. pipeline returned 0.07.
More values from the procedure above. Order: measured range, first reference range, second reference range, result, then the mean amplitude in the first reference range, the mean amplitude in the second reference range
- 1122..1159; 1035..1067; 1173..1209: 0.053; 8.7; 10.4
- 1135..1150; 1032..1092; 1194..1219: 0.015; 9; 10.2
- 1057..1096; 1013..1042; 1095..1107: -0.073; 8.34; 9.2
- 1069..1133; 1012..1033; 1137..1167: 0.029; 8.63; 10.1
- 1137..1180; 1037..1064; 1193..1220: -0.041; 8.62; 10.2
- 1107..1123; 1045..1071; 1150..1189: 0.037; 9.3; 10.4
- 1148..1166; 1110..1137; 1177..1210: -0.065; 9.04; 10.4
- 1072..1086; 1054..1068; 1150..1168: 0.034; 9.53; 10.5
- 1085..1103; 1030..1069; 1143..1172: 0.042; 8.69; 10.1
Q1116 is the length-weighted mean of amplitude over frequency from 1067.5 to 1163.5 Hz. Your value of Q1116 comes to 9.46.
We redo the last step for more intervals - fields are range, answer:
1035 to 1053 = 8.13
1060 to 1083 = 9.85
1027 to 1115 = 9.06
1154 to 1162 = 10.3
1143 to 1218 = 10.2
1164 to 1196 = 10.3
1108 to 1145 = 9.23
